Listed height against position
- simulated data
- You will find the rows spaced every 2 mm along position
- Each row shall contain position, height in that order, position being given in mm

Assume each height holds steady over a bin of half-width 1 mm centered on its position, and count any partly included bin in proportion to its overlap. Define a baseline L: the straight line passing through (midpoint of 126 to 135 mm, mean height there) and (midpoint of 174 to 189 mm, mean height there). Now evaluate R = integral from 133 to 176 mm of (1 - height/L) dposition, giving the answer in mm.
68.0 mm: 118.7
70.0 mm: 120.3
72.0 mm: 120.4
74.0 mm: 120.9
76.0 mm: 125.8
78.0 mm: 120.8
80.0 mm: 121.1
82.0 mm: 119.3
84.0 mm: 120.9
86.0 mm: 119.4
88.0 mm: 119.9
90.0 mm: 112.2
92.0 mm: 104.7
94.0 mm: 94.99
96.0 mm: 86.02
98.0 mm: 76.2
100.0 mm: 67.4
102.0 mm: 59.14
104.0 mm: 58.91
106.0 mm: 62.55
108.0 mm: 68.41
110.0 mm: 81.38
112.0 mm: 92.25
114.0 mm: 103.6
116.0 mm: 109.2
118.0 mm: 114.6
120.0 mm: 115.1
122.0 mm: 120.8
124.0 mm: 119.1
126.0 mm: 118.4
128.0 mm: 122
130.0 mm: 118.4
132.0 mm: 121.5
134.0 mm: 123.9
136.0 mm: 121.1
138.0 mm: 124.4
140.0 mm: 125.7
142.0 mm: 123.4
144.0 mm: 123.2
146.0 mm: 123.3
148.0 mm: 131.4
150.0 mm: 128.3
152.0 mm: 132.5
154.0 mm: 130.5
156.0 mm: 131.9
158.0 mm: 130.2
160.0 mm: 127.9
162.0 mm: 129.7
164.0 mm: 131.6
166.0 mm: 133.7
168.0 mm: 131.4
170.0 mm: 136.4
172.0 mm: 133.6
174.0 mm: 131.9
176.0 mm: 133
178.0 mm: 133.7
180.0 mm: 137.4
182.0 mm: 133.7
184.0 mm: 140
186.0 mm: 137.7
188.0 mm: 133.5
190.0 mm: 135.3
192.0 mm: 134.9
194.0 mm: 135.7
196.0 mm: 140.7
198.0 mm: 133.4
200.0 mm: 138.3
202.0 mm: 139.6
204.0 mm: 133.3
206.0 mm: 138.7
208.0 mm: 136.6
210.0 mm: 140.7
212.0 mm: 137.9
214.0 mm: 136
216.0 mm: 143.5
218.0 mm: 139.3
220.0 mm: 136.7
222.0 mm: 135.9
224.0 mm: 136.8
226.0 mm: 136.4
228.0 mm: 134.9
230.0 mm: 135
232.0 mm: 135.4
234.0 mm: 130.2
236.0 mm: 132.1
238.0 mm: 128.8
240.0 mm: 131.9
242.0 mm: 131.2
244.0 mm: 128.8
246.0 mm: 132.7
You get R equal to -0.4 mm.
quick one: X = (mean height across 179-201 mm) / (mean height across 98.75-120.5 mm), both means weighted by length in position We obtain 1.62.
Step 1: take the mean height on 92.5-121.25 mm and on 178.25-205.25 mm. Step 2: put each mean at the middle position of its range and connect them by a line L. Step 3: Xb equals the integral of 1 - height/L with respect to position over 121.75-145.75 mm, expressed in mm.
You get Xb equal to -4.8 mm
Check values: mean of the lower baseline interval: 85.6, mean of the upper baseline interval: 136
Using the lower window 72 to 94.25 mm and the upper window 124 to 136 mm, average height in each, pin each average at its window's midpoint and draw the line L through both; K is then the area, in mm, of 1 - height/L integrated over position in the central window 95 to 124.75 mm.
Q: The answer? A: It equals 7.6 mm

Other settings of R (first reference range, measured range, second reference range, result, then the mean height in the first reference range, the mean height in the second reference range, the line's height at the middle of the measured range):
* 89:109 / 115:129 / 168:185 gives -3.1 mm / 79.1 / 135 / 95.6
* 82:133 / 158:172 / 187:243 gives -1.5 mm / 99.9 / 136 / 119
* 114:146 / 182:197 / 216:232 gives -0.7 mm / 120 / 137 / 131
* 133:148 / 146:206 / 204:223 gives -1.3 mm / 124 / 138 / 131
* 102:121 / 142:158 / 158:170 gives -1.2 mm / 88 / 131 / 120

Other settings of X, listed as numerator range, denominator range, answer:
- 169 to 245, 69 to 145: 1.26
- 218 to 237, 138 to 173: 1.04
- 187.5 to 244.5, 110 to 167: 1.11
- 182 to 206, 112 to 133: 1.19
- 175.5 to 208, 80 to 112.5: 1.49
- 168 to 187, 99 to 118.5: 1.67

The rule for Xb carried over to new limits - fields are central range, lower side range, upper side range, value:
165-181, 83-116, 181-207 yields -1.0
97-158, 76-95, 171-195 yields 7.7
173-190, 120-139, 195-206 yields -0.3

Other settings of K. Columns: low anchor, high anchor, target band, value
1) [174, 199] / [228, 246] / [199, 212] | -0.4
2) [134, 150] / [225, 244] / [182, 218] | -2.1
